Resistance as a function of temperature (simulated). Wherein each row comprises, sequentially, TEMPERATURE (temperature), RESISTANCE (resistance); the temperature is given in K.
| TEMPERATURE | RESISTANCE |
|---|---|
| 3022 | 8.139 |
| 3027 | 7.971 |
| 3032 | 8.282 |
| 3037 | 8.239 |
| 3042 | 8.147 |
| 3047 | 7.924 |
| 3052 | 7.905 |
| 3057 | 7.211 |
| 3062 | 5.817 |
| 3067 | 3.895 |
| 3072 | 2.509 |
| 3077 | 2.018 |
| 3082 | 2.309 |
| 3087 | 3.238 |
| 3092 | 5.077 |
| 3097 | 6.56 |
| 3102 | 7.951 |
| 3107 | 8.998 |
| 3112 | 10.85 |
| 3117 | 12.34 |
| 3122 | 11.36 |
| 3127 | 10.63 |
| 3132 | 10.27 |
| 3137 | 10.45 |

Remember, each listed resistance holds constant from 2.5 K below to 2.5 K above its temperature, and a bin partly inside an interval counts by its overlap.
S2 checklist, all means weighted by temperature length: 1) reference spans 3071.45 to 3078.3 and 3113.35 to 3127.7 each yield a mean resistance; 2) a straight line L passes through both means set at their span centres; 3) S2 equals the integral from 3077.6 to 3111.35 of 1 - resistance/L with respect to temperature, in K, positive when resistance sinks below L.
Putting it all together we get 4.1 K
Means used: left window 2.24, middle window 5.77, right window 11.5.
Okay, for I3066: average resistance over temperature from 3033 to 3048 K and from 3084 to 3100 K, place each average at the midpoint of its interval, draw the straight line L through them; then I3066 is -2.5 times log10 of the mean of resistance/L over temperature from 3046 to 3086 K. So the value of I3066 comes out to 0.39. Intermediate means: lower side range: 8.14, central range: 4.77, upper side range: 4.97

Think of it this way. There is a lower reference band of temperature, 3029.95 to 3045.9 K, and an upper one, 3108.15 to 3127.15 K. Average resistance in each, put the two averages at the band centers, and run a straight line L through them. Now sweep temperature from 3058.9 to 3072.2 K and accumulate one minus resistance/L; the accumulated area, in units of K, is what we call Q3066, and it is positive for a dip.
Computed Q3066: 6.8 K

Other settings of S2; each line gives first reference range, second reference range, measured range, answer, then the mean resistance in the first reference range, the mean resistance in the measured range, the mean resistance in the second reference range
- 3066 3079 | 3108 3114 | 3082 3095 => 4.58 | 2.71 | 3.89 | 10.4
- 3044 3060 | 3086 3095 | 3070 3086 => 9.03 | 7.64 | 2.36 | 4.44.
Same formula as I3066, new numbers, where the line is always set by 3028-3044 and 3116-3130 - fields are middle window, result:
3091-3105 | 0.469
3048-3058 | 0.150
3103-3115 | 0.110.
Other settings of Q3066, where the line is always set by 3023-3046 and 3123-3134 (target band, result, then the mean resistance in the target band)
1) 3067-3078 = 7.8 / 2.67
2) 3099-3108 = 1.5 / 8.28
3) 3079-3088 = 6.5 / 2.65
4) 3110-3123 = -1.6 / 11.6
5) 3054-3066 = 3.5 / 6.24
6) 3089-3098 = 3.8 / 5.55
